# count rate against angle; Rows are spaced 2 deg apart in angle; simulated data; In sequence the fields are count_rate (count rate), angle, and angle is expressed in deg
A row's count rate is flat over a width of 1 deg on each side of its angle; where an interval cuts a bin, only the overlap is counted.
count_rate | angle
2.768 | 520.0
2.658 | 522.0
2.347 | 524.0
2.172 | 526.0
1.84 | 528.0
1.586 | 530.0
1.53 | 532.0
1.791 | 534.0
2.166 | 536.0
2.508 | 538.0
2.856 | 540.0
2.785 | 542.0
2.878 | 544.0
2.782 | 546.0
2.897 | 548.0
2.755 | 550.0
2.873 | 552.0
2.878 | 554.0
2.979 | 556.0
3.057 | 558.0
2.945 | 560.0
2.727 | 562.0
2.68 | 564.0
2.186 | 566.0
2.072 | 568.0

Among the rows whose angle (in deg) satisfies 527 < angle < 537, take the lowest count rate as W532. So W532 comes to 1.53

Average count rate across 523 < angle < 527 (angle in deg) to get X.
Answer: 2.26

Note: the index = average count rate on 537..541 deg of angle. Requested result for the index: 2.68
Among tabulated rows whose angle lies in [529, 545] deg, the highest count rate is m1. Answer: 2.878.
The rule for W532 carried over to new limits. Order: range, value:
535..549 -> 2.166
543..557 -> 2.755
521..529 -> 1.84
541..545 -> 2.785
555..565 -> 2.68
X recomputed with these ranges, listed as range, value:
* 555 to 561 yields 2.99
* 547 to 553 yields 2.84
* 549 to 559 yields 2.91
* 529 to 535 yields 1.64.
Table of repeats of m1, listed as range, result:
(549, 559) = 3.057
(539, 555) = 2.897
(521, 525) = 2.658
